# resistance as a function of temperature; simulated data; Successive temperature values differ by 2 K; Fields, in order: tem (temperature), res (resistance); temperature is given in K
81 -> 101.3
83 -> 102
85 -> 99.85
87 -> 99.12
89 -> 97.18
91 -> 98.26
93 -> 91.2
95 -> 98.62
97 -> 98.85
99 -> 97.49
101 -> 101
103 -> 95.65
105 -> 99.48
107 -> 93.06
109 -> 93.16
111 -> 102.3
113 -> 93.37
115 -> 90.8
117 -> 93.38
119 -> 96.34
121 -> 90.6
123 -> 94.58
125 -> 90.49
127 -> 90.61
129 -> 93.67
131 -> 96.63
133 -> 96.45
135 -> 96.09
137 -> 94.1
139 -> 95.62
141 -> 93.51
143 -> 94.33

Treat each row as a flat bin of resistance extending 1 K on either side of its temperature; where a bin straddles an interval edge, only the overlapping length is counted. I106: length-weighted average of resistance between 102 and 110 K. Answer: 95.3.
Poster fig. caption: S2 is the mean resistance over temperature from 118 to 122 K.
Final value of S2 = 93.5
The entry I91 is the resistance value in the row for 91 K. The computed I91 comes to 98.26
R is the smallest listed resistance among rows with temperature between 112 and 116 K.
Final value 90.8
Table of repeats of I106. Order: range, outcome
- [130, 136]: 96.4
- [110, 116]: 95.5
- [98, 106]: 98.4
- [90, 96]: 96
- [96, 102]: 99.1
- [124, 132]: 92.8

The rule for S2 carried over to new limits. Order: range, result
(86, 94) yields 96.4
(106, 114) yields 95.5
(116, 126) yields 93.1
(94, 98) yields 98.7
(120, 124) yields 92.6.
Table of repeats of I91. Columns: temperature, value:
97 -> 98.85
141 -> 93.51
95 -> 98.62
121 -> 90.6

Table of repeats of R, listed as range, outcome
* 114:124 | 90.6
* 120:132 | 90.49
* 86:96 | 91.2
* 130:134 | 96.45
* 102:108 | 93.06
